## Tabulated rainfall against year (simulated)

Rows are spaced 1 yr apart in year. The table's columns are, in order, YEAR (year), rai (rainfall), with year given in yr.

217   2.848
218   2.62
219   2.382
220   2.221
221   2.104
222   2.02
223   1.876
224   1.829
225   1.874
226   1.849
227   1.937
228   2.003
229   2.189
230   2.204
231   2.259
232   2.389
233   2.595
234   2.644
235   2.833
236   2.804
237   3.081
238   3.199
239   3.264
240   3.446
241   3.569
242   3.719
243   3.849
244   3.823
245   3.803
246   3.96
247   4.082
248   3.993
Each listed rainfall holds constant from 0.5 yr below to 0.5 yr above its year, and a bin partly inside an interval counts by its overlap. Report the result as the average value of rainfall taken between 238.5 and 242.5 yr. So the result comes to 3.5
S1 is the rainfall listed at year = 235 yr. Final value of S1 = 2.833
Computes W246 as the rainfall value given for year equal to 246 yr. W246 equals 3.96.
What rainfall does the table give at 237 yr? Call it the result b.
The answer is 3.081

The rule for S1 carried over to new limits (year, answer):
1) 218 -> 2.62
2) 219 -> 2.382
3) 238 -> 3.199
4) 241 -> 3.569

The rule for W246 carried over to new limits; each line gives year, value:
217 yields 2.848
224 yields 1.829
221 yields 2.104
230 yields 2.204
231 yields 2.259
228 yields 2.003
